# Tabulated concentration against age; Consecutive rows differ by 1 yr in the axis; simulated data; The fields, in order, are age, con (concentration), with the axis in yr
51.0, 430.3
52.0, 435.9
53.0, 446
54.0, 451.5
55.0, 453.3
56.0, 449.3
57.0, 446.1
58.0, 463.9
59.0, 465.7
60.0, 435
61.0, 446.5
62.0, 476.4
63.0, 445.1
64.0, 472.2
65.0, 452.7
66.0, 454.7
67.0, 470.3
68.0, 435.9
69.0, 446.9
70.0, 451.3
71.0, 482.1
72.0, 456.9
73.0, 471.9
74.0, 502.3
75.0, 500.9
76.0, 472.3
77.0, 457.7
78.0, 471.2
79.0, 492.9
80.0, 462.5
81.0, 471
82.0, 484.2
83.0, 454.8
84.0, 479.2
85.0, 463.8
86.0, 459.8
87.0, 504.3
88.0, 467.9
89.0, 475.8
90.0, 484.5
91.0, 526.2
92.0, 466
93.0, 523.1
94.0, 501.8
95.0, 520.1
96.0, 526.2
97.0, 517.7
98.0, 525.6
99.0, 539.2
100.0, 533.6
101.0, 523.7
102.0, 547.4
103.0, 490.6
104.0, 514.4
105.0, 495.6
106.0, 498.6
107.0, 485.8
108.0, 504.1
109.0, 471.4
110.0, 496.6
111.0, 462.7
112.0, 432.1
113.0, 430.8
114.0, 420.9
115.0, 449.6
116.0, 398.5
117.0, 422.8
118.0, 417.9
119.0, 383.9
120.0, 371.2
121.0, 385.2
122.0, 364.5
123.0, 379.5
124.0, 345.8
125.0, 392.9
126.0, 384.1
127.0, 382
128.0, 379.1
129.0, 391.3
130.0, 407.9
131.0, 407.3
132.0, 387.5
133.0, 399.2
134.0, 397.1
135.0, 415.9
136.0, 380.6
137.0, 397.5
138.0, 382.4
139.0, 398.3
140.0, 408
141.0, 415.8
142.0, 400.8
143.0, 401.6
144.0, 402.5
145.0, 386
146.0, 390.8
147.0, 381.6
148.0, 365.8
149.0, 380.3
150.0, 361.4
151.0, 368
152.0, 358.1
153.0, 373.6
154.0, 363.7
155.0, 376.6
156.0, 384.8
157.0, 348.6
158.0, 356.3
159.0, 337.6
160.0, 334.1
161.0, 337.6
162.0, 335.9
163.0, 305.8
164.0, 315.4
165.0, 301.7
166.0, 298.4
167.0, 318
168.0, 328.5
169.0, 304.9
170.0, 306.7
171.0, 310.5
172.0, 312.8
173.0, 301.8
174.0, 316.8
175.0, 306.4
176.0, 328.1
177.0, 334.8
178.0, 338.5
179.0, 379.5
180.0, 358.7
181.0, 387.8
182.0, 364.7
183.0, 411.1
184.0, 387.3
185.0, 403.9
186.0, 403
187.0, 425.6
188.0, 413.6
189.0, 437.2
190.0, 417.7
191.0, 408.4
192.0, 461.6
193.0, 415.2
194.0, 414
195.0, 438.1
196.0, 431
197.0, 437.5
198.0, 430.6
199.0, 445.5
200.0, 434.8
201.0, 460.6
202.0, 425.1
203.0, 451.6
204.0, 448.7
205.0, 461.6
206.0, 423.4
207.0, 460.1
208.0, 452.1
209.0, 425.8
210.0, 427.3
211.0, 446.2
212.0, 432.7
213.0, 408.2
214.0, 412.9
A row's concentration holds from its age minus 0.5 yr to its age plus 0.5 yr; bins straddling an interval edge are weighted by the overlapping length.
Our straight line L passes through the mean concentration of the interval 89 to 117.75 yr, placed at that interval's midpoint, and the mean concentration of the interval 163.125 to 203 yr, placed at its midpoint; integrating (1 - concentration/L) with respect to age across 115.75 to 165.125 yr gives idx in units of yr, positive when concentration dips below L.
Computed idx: 6.7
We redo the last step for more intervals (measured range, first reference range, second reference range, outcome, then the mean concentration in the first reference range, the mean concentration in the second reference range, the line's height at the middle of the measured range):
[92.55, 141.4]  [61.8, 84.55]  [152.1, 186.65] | -3.34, 468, 344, 411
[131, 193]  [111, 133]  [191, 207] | 7.50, 398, 438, 419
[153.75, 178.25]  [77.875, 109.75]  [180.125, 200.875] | 6.18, 497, 418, 438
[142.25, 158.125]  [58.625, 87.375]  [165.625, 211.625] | 1.60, 467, 394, 418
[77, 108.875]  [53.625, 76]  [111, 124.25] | -4.93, 461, 404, 430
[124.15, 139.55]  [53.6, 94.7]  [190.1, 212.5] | 2.12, 470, 437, 455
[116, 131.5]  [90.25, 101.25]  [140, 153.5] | 1.96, 518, 384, 444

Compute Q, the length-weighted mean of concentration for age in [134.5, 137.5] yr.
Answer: 398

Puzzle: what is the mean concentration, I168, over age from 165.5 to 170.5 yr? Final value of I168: 311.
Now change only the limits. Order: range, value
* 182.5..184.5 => 399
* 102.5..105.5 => 500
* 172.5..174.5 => 309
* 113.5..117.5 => 423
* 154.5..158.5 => 367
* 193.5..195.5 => 426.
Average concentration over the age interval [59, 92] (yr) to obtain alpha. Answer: 470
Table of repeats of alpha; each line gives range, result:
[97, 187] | 393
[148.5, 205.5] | 375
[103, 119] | 459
